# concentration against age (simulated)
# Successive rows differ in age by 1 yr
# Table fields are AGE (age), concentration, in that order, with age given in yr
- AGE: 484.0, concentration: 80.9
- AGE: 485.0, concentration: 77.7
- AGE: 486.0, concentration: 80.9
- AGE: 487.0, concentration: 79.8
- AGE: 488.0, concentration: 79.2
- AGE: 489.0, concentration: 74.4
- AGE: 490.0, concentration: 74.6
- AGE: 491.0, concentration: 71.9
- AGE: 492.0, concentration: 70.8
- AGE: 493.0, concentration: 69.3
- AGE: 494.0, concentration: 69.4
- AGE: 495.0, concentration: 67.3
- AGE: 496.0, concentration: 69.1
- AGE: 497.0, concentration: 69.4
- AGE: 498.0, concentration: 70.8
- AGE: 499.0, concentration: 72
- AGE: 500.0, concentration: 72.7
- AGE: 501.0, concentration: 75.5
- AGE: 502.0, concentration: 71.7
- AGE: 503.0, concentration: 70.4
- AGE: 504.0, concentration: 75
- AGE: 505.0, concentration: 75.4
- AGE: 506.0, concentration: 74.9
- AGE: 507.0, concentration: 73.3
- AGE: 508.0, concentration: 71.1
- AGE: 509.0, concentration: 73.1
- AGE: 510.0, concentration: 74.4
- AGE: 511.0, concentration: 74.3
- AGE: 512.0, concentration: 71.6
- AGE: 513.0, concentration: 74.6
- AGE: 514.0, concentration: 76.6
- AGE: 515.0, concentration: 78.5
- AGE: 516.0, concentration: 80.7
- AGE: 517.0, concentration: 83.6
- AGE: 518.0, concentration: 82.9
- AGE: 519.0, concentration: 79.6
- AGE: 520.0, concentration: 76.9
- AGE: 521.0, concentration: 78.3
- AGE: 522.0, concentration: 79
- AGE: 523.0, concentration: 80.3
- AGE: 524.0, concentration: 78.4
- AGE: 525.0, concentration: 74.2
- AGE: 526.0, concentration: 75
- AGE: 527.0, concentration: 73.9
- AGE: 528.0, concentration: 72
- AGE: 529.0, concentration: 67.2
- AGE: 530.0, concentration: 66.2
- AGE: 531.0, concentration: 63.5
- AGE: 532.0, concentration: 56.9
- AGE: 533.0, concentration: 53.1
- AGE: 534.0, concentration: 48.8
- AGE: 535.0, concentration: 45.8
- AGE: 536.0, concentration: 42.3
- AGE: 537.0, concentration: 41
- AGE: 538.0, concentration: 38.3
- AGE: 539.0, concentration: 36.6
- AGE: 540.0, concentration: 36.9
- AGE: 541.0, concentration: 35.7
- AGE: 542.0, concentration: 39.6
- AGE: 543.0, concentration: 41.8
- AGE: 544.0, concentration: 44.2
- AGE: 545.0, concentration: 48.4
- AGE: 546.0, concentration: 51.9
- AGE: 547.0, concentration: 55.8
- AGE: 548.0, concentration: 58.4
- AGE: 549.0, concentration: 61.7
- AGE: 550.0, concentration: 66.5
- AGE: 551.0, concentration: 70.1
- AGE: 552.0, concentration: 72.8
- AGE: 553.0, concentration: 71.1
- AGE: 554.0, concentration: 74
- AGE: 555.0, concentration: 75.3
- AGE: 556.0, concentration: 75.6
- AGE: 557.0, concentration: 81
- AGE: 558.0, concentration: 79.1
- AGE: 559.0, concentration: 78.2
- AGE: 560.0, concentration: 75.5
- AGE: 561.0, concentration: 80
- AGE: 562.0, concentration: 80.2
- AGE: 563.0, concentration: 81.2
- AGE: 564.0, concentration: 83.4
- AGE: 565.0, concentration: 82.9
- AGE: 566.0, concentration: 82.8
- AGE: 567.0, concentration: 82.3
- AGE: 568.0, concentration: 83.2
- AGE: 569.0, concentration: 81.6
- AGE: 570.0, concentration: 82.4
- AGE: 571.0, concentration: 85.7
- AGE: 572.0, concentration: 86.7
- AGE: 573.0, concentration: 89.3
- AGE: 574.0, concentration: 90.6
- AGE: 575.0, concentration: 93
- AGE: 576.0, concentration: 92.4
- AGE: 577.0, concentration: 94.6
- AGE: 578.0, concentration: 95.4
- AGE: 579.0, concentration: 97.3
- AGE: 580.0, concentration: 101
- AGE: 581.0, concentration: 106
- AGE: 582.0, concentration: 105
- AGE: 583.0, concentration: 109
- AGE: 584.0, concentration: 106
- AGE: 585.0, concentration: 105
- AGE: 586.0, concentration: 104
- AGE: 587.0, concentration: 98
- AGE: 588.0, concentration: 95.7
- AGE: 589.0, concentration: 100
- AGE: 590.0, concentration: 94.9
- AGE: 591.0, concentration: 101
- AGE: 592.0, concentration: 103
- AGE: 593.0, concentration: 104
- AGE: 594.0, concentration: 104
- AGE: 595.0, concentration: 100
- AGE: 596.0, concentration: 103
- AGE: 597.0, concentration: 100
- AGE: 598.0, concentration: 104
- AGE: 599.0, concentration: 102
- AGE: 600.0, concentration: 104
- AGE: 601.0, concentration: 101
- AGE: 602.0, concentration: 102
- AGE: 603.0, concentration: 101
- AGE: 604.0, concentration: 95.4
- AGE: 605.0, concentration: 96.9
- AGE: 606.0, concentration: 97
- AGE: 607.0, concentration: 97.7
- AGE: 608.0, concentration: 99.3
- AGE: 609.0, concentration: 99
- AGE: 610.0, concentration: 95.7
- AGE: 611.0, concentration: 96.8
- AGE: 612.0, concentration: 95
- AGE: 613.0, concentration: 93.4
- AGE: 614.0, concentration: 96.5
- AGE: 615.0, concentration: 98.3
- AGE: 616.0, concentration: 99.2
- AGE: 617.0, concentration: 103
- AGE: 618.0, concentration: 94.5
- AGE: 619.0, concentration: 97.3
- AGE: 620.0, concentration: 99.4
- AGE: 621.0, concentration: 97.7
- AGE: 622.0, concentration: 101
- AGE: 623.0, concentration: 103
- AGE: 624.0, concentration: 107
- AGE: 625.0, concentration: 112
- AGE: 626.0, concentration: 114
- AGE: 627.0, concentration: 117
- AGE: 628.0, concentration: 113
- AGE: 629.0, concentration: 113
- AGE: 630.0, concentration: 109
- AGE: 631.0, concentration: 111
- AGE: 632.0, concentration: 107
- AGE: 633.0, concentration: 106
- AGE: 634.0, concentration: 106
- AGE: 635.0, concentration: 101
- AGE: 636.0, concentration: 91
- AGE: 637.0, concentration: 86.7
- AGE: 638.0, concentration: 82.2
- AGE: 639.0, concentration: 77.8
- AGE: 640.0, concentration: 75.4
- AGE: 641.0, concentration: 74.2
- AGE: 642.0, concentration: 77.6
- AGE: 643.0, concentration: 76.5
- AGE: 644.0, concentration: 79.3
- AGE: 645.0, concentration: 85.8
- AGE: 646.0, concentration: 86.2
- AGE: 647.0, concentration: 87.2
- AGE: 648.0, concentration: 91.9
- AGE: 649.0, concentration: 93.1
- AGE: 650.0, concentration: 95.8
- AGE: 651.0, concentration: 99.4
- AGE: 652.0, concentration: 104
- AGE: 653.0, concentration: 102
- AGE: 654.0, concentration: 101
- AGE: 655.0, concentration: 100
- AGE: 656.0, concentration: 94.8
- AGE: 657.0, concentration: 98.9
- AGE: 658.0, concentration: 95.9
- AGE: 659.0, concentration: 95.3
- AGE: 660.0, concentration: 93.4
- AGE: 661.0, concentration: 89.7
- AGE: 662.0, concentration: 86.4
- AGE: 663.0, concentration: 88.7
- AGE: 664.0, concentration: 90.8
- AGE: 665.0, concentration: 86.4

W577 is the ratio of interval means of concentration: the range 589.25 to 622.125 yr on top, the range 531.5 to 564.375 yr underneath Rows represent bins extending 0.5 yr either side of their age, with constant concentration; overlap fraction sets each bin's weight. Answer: 1.66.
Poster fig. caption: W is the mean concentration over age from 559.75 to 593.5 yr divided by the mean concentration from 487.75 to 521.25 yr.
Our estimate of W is 1.25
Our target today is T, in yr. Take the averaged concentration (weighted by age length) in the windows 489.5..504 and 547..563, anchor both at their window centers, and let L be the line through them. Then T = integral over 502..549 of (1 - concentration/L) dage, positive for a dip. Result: 5.1 yr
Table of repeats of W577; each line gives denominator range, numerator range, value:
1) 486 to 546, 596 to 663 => 1.45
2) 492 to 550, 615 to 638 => 1.58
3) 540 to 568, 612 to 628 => 1.52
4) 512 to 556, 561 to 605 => 1.51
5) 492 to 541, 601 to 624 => 1.45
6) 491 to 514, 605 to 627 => 1.39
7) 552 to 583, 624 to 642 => 1.16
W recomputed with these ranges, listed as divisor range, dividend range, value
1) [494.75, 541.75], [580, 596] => 1.52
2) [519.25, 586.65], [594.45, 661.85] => 1.32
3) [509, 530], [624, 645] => 1.27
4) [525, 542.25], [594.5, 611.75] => 1.87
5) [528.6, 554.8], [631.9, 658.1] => 1.71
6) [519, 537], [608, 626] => 1.51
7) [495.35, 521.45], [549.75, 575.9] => 1.08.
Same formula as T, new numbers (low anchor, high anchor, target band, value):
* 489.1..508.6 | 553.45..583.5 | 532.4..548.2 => 7.05 yr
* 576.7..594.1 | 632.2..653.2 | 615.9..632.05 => -2.17 yr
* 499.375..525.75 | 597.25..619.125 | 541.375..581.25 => 5.20 yr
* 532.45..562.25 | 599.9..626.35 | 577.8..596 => -4.07 yr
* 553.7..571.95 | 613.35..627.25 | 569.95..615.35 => -3.35 yr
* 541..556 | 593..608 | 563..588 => -3.79 yr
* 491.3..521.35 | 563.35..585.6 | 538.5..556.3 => 6.09 yr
